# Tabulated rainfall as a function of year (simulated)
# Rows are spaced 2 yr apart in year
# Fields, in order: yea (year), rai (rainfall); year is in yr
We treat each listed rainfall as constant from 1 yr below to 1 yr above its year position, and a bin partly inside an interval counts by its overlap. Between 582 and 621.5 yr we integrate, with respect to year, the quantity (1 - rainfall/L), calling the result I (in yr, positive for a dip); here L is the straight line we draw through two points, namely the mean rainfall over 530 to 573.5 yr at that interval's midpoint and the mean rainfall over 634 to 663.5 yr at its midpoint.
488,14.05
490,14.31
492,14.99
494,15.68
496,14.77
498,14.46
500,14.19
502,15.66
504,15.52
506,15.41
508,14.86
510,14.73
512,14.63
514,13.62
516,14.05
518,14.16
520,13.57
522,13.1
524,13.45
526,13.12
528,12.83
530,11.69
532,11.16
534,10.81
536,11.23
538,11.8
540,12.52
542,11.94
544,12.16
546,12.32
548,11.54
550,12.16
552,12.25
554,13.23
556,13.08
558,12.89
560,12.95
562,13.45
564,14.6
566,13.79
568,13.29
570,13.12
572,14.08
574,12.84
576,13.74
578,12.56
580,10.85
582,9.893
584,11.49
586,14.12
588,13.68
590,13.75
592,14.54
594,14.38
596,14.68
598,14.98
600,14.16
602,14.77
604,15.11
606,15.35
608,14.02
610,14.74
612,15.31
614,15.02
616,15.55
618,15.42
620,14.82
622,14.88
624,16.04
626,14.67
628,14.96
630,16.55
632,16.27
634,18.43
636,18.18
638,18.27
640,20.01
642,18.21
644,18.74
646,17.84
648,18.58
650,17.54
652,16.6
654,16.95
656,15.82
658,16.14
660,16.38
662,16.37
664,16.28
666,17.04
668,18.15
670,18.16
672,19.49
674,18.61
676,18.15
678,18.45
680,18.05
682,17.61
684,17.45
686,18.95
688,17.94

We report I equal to 1.9 yr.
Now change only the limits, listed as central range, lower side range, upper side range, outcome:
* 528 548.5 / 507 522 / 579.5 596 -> 3.0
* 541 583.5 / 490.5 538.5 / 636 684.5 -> 6.7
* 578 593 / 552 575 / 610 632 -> 1.6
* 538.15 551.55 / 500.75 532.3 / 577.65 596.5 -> 1.4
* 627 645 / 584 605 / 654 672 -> -2.1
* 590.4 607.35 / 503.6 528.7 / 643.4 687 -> 1.4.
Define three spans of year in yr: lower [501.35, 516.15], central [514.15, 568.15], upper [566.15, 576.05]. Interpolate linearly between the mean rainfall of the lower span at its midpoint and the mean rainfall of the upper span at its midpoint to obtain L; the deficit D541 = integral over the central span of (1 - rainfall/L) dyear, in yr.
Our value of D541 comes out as 5.3 yr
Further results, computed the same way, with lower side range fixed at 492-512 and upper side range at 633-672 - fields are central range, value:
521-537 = 3.41 yr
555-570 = 2.47 yr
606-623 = 1.97 yr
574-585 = 3.05 yr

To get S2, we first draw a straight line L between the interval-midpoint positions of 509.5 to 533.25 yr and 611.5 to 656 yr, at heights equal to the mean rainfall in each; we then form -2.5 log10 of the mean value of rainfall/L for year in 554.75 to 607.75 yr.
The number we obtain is 0.12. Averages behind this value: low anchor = 13.3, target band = 13.5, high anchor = 16.8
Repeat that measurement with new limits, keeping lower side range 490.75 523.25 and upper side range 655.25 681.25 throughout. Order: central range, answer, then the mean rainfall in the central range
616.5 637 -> 0.05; 16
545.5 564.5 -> 0.20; 12.8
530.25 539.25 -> 0.31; 11.3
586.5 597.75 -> 0.13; 14.3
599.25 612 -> 0.11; 14.8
